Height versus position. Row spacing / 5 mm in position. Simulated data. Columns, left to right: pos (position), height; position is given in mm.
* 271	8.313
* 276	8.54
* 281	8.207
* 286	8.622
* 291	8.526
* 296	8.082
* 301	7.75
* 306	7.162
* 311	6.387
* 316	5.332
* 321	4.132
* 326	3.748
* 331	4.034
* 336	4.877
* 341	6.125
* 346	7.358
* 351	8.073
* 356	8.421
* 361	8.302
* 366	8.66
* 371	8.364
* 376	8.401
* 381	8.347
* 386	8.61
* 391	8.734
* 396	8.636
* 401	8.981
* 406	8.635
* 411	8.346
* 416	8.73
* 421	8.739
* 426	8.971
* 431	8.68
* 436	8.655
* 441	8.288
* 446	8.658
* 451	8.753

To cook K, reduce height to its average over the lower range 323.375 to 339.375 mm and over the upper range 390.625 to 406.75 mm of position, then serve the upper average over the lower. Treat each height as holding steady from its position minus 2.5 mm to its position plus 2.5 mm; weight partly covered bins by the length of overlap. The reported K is 2.0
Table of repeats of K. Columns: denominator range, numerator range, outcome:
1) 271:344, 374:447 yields 1.31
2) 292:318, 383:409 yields 1.23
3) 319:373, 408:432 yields 1.33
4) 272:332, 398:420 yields 1.27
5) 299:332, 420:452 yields 1.57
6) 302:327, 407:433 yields 1.55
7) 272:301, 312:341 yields 0.56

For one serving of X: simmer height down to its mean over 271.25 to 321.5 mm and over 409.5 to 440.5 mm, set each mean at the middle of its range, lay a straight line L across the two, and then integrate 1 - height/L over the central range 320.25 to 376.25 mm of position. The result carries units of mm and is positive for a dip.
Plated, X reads 8.83 mm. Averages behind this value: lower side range 7.45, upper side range 8.67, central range 6.72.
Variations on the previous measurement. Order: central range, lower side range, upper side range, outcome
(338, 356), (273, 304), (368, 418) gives 2.5 mm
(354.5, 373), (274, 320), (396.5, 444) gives -0.7 mm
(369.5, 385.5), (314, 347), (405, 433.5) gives -3.4 mm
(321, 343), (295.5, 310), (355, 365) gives 9.3 mm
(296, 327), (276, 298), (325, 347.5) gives 3.9 mm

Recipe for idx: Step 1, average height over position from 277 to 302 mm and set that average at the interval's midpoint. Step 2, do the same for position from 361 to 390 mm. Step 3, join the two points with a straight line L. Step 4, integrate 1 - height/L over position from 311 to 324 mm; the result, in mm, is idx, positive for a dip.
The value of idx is 5.2 mm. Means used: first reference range 8.28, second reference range 8.47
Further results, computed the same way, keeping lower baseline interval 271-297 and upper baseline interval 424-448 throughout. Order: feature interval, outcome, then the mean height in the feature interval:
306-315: 2.2 mm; 6.43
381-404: -0.3 mm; 8.7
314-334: 9.8 mm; 4.3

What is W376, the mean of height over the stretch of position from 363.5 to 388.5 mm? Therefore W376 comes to 8.48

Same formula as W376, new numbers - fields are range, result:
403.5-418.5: 8.57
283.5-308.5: 8.03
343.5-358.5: 7.95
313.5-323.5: 4.73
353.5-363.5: 8.36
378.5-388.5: 8.48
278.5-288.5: 8.41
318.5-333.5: 3.97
